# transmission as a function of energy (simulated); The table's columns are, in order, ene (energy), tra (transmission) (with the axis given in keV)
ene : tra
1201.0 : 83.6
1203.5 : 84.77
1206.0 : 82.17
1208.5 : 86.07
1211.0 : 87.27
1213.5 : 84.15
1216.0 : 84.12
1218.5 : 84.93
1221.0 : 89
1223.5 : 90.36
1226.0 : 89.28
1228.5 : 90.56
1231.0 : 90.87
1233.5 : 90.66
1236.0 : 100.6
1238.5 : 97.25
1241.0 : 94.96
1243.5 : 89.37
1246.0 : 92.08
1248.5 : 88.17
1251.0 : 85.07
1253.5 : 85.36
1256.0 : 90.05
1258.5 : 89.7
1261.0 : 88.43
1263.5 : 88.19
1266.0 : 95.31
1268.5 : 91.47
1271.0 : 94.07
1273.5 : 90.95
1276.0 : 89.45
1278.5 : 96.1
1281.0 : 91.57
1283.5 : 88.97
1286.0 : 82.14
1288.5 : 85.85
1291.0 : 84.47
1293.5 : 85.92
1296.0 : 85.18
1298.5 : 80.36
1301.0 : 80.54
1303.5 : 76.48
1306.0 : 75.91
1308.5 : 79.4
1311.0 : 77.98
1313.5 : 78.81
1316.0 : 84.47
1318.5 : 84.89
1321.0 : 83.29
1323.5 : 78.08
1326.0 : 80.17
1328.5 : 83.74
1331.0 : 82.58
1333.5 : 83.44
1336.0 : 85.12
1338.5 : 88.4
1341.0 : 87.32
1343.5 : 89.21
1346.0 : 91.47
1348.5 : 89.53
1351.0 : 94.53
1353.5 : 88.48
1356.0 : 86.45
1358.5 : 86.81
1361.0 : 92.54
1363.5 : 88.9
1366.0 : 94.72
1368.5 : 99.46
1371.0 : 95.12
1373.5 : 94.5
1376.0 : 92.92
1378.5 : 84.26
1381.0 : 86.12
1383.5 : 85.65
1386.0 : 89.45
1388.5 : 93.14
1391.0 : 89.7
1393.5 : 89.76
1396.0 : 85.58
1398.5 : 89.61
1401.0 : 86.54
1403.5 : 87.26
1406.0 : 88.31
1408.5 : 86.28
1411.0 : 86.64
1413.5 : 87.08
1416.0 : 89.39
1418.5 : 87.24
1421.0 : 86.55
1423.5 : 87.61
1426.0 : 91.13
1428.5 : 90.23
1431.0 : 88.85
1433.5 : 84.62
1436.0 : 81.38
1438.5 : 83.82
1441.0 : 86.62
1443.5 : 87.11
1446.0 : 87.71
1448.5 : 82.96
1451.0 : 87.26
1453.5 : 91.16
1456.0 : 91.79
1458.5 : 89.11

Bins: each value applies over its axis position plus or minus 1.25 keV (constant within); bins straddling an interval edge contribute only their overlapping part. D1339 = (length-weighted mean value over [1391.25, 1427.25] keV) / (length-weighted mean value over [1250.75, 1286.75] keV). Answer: 0.98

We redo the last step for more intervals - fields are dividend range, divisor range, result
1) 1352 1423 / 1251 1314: 1.04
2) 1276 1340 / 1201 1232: 0.96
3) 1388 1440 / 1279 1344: 1.05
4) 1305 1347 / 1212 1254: 0.93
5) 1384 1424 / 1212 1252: 0.98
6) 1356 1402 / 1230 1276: 0.99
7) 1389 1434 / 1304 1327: 1.10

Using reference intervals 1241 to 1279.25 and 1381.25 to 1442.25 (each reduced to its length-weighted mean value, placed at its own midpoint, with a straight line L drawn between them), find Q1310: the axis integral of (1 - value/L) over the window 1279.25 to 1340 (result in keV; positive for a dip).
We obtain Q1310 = 4.4 keV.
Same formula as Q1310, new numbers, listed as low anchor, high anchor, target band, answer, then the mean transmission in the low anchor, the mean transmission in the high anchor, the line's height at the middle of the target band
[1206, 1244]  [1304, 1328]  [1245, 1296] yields -2.4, 89.7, 80.3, 85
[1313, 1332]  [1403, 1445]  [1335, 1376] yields -3.5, 82.1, 87.1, 83.7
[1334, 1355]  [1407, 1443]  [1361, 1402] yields -1.1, 89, 87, 88.1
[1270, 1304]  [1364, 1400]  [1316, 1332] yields 1.1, 86.7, 90.6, 88.3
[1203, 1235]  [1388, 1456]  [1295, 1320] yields 2.0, 87.4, 87.6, 87.5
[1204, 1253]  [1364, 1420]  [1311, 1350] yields 2.1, 89.2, 89.5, 89.4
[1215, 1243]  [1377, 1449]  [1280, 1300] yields 1.0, 91.2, 87.3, 89.9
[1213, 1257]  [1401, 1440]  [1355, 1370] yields -0.6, 89.9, 87.1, 88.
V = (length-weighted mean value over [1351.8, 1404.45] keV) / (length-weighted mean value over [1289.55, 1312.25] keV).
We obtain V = 1.11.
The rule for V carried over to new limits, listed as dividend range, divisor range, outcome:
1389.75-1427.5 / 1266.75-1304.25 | 1.01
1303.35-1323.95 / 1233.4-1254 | 0.87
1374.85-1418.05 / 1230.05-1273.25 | 0.97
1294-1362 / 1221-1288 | 0.93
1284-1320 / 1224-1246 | 0.88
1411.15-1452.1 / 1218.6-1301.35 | 0.97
